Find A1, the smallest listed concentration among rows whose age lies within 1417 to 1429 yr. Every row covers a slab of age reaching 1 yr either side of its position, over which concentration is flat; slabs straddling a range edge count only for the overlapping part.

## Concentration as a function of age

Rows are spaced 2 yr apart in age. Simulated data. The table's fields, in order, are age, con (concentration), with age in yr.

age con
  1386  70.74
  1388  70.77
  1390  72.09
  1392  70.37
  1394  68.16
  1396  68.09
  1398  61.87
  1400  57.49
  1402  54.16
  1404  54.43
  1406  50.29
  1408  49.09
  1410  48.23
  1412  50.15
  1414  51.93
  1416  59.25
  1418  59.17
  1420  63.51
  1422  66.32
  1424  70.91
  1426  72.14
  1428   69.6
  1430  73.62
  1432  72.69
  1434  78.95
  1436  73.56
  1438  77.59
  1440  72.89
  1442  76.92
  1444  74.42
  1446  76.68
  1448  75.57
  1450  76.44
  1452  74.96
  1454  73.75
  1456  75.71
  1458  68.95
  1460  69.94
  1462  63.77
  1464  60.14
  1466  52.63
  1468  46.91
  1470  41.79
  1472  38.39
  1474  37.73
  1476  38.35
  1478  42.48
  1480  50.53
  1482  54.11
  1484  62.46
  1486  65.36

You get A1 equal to 59.17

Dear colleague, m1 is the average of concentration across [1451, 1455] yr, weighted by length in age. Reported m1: 74.4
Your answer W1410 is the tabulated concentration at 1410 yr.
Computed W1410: 48.23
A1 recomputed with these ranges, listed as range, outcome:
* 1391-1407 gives 50.29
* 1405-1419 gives 48.23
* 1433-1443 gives 72.89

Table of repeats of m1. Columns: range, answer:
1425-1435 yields 73.4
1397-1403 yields 57.8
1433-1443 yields 76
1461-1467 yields 58.8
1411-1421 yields 56.8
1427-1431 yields 71.6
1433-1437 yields 76.3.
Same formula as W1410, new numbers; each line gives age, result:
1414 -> 51.93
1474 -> 37.73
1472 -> 38.39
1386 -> 70.74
